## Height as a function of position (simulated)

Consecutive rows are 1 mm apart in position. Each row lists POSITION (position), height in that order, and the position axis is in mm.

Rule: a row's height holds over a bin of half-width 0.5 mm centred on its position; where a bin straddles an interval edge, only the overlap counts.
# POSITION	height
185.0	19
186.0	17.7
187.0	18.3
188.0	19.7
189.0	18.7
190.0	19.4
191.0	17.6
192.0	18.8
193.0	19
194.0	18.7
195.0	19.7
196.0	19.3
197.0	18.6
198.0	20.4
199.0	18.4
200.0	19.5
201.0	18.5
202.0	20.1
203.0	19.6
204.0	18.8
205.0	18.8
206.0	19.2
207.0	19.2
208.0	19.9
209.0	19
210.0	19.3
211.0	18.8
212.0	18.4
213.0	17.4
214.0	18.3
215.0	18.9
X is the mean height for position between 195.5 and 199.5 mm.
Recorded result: 19.2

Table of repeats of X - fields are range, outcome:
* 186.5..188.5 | 19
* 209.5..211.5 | 19.1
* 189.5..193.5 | 18.7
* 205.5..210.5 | 19.3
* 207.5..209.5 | 19.4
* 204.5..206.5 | 19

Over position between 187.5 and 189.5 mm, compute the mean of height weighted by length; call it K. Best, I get 19.2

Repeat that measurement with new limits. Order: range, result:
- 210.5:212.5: 18.6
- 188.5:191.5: 18.6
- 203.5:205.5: 18.8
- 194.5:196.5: 19.5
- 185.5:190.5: 18.8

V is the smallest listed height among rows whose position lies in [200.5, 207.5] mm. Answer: 18.5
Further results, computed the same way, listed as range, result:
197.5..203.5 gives 18.4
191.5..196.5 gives 18.7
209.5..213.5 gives 17.4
